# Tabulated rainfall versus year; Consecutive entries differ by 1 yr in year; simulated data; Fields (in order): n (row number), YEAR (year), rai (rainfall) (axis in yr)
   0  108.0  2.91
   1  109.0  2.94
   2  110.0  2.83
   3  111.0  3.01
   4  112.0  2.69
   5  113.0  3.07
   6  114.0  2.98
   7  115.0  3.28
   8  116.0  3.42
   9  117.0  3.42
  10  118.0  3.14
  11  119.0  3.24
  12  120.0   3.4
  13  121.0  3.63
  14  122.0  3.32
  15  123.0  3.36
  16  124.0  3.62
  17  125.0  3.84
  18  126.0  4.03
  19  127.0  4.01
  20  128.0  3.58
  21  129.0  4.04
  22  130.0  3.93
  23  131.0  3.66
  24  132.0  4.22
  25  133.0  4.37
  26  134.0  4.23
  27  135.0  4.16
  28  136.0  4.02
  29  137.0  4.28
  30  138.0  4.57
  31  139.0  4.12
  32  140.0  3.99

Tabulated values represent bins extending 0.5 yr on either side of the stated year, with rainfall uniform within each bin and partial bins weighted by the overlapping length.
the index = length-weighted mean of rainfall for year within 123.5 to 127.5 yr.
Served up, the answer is 3.88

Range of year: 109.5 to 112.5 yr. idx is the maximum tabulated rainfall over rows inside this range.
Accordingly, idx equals 3.01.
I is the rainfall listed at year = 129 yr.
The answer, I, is 4.04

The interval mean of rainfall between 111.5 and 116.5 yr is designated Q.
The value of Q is 3.09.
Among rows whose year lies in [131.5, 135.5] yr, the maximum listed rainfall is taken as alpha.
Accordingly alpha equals 4.37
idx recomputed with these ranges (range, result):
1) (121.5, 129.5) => 4.04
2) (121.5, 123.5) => 3.36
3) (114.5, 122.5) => 3.63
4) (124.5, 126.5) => 4.03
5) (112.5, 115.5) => 3.28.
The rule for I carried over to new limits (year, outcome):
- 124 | 3.62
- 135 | 4.16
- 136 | 4.02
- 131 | 3.66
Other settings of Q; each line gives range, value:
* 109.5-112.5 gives 2.84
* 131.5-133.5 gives 4.29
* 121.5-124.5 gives 3.43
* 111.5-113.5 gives 2.88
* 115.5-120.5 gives 3.32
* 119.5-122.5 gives 3.45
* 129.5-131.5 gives 3.79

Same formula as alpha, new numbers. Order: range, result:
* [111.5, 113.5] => 3.07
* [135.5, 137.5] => 4.28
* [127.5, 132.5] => 4.22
